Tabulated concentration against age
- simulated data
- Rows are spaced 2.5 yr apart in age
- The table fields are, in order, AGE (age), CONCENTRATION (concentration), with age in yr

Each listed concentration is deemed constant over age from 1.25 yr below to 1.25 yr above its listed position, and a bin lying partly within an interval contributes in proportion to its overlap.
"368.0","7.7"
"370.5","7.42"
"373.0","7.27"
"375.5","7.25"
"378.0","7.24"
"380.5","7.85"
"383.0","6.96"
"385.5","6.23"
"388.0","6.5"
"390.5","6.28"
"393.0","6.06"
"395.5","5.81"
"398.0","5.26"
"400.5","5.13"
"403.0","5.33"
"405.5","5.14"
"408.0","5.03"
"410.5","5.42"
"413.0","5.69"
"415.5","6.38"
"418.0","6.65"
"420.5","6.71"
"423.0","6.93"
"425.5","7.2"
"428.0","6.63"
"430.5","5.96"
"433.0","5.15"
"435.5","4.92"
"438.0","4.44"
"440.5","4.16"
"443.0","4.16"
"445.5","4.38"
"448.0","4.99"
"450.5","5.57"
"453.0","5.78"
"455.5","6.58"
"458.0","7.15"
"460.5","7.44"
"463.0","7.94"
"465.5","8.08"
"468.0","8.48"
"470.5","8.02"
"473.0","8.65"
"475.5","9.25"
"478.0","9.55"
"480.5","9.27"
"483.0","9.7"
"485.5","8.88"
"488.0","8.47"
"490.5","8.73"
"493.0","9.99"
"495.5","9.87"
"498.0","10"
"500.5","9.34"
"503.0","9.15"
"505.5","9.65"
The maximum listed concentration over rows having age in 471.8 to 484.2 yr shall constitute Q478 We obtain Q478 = 9.7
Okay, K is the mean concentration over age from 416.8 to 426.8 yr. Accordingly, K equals 6.87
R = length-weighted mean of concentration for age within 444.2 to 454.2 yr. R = 5.17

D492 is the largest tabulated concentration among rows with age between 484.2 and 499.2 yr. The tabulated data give 10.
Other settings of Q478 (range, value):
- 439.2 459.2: 7.15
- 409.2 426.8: 7.2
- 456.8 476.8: 9.25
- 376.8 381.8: 7.85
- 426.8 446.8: 6.63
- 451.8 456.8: 6.58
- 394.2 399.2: 5.81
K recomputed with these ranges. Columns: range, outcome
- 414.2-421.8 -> 6.58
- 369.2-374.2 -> 7.35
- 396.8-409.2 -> 5.18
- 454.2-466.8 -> 7.44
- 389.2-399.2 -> 5.86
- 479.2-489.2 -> 9.09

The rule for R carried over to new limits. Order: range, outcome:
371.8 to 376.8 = 7.26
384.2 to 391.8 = 6.34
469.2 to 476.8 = 8.64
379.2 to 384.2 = 7.41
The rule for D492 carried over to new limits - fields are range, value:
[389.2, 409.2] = 6.28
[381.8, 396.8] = 6.96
